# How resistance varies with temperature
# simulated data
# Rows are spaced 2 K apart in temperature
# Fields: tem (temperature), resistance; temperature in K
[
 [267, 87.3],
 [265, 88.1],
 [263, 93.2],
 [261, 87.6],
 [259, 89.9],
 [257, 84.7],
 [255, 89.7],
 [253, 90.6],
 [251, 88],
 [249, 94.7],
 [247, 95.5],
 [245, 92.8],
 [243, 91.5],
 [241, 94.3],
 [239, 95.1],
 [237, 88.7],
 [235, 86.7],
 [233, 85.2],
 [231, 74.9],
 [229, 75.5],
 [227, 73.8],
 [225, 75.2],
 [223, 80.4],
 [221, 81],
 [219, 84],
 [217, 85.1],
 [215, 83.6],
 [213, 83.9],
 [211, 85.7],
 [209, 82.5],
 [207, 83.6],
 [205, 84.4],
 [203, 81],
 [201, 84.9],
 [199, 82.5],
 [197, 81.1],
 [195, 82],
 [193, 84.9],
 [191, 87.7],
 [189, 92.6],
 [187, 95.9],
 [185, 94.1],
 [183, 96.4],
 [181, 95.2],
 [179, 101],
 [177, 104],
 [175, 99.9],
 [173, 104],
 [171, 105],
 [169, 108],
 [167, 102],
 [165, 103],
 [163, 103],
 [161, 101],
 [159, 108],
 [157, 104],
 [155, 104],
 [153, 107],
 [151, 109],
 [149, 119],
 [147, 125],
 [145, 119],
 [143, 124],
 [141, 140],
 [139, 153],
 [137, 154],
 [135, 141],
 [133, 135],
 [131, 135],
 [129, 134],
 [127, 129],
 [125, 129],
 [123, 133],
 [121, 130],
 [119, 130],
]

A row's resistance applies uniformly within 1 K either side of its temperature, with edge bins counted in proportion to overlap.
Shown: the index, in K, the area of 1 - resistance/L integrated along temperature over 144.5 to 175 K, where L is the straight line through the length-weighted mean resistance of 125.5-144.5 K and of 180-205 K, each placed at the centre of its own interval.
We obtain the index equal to 2.2 K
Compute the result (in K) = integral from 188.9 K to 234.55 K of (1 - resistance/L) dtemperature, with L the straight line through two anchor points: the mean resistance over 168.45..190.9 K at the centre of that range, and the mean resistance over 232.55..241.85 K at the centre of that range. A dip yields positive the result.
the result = 5.8 K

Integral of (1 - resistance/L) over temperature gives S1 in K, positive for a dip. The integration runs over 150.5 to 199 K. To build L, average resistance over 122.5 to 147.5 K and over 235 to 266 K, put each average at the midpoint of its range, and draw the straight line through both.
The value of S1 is 8.7 K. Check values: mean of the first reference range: 135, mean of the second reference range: 90.8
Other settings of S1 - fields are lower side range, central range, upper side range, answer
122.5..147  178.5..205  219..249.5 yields 4.47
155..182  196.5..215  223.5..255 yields 2.17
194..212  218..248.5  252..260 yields 0.43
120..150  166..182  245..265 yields 2.28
